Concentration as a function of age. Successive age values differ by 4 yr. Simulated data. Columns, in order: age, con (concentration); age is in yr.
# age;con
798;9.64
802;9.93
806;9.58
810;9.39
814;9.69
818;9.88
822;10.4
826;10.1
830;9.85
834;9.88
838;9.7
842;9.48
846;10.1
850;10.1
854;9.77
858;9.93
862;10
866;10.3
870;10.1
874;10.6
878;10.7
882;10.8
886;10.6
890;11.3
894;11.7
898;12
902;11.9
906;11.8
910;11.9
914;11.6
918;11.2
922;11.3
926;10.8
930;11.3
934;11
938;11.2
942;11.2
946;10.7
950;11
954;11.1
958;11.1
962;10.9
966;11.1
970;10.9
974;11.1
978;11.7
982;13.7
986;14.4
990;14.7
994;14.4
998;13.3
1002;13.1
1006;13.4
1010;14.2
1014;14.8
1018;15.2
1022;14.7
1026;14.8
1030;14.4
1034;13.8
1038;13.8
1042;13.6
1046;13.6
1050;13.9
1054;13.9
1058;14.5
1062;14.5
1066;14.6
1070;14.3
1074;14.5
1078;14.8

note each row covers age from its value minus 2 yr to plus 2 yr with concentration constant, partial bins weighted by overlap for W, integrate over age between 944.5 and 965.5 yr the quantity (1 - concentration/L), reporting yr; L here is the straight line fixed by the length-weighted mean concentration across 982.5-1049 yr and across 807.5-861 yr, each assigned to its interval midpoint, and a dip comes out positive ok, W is 2.8 yr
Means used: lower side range 9.87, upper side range 14.1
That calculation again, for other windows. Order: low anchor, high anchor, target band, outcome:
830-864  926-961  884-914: -3.1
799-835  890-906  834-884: 3.4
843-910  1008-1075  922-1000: 4.5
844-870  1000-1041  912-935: 1.0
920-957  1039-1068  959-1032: -4.4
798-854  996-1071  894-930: 0.2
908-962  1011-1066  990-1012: -1.0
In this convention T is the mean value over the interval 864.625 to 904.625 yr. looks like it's 11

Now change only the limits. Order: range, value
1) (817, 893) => 10.2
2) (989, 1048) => 14.1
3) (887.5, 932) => 11.5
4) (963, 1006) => 12.8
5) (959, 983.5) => 11.5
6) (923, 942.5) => 11.1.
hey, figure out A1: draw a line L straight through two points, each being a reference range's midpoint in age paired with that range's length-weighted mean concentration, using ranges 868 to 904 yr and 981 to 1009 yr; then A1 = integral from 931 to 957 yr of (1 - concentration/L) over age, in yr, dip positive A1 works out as 3.1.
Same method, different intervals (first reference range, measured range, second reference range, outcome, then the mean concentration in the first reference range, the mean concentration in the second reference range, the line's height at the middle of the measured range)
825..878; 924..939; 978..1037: 1.31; 10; 14.1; 12.1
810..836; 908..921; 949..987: -0.63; 9.92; 11.6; 11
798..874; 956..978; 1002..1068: 2.85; 9.91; 14.2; 12.7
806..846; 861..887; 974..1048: 1.02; 9.82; 13.9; 10.9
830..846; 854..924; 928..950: -3.87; 9.76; 11.1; 10.4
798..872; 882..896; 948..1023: -0.24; 9.89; 12.9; 11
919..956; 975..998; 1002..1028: -0.75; 11.1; 14.4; 13.2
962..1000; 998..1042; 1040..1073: -2.33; 12.7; 14.1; 13.4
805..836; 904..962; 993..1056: 4.46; 9.85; 14.1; 12.2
